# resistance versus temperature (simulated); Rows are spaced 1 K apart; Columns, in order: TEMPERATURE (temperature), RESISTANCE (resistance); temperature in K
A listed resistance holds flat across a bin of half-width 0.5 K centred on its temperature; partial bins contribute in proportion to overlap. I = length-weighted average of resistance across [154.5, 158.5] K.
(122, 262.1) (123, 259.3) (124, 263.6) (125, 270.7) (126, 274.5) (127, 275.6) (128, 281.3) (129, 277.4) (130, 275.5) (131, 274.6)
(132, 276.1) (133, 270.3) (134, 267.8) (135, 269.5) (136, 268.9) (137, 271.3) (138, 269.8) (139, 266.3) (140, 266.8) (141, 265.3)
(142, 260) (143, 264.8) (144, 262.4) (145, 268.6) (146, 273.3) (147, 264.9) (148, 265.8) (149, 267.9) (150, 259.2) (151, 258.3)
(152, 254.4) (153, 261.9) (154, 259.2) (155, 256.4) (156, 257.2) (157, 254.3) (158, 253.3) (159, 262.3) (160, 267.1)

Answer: 255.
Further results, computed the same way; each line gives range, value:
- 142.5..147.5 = 267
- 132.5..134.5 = 269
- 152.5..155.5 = 259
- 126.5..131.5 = 277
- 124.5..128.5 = 276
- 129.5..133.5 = 274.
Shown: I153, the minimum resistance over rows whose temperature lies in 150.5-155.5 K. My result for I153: 254.4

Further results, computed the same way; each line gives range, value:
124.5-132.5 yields 270.7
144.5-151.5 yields 258.3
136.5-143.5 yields 260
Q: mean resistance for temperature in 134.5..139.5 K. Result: 269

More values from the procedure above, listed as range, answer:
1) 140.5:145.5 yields 264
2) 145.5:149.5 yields 268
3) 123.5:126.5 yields 270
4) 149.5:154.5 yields 259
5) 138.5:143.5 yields 265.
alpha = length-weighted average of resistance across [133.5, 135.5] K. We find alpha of 269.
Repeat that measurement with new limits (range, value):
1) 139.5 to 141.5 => 266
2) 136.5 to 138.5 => 271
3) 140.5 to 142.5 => 263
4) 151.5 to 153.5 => 258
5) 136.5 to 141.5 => 268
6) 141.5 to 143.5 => 262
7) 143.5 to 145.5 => 266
